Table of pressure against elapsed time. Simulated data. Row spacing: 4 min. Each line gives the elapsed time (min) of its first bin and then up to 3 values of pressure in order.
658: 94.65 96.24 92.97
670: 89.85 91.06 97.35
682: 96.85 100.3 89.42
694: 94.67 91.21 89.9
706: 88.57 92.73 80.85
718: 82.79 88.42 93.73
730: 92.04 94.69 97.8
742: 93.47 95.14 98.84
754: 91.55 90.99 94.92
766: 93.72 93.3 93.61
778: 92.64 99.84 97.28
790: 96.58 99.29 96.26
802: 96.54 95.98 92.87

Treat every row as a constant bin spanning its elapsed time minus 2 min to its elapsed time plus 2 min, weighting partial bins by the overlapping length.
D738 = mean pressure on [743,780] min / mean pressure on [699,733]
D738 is 1.06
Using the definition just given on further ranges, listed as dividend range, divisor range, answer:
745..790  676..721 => 1.04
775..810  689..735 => 1.07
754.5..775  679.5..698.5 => 0.98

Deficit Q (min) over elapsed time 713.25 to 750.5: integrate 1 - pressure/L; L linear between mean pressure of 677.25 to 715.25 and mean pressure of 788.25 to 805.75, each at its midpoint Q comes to 0.8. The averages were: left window 92.2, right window 97.1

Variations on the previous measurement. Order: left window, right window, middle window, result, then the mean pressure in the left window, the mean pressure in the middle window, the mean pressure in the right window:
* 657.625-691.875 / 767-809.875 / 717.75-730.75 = 0.7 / 94.3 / 89.8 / 95.9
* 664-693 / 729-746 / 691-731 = 2.1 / 94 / 89.4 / 94.7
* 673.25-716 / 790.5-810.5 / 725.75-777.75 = 0.2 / 92.1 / 94.1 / 96.5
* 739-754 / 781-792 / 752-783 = 1.0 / 95.4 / 93.6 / 97.7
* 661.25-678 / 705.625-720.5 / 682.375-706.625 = -1.1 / 92.8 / 92.9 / 86.1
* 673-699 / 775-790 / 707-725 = 1.6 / 94.7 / 86.7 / 96.4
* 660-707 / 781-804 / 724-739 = 0.1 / 93.3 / 94.3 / 97.5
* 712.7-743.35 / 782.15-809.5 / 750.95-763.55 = 0.1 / 90.6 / 92.9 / 97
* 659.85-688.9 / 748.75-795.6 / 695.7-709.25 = 0.7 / 94.8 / 90.3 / 95.1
